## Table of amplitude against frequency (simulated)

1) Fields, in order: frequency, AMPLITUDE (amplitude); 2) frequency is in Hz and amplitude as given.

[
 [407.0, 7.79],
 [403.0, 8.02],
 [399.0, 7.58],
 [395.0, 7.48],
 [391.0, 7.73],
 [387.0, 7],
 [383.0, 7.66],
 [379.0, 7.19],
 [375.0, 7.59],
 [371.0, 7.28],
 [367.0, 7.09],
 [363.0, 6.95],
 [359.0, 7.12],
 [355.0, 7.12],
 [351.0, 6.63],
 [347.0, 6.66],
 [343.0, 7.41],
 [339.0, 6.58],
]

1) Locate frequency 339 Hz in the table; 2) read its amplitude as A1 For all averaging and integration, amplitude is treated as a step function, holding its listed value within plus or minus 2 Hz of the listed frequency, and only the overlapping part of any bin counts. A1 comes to 6.58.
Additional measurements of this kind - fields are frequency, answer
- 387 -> 7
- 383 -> 7.66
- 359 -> 7.12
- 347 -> 6.66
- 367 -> 7.09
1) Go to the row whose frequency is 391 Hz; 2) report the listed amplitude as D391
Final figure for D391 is 7.73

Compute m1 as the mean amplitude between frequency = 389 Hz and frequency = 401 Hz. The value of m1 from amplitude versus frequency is 7.6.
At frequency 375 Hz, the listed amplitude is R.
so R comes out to 7.59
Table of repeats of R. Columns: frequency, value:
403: 8.02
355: 7.12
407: 7.79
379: 7.19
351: 6.63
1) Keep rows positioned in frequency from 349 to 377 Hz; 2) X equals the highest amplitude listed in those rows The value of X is 7.59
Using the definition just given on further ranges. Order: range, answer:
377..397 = 7.73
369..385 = 7.66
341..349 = 7.41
